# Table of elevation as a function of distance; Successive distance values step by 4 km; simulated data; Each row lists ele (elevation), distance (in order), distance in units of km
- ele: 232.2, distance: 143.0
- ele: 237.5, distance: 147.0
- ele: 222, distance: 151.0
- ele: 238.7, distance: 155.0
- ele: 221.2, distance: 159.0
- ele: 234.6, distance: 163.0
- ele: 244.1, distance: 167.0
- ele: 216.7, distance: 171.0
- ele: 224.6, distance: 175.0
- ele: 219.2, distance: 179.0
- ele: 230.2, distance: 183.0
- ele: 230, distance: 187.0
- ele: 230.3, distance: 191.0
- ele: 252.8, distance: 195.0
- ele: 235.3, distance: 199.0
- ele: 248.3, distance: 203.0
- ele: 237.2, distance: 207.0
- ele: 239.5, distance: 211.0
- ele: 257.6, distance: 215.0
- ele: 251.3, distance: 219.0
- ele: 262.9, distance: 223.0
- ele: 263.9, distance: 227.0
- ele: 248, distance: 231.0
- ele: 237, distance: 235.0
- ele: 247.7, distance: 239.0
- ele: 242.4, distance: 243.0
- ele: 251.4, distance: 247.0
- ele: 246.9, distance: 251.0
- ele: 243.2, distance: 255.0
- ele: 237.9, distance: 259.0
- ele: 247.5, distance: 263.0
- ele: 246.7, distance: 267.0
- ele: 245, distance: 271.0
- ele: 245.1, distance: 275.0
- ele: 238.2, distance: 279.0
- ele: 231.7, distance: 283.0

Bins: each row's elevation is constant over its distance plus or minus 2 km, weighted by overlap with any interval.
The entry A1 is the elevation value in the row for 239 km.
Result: 247.7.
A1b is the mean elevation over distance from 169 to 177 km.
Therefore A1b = 221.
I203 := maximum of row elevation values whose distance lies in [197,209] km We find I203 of 248.3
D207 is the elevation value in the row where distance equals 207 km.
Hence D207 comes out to 237.2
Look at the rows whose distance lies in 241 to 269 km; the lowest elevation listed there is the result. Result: 237.9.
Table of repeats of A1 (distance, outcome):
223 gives 262.9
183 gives 230.2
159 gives 221.2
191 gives 230.3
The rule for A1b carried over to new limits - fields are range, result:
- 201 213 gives 242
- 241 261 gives 244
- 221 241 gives 252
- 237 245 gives 245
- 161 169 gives 239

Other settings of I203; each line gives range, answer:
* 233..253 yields 251.4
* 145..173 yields 244.1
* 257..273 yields 247.5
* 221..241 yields 263.9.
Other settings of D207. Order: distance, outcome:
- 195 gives 252.8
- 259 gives 237.9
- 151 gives 222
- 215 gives 257.6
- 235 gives 237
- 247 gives 251.4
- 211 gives 239.5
